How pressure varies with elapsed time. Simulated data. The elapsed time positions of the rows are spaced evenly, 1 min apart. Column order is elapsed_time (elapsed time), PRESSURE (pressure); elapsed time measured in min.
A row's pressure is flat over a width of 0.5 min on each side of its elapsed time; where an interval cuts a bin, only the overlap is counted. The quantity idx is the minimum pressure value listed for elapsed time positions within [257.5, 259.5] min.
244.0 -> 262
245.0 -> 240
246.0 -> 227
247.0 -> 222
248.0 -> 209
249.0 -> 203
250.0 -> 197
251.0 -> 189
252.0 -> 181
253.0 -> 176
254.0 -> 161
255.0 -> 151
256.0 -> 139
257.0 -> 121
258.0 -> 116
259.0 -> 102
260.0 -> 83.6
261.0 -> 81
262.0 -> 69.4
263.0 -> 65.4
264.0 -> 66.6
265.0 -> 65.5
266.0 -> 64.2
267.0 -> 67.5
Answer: 102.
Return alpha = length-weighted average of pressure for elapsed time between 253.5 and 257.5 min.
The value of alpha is 143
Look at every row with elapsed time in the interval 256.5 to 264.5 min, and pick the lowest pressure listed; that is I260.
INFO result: 65.4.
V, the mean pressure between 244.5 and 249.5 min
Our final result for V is 220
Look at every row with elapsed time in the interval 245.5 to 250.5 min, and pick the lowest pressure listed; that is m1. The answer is 197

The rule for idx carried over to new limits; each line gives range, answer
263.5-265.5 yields 65.5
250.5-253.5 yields 176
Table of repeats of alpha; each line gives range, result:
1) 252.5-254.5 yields 168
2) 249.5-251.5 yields 193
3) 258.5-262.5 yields 84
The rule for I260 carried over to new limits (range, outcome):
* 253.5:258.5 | 116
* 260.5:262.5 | 69.4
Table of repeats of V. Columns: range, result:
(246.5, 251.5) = 204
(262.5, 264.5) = 66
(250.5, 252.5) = 185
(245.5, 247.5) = 224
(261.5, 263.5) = 67.4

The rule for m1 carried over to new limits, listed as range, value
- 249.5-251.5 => 189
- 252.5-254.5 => 161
